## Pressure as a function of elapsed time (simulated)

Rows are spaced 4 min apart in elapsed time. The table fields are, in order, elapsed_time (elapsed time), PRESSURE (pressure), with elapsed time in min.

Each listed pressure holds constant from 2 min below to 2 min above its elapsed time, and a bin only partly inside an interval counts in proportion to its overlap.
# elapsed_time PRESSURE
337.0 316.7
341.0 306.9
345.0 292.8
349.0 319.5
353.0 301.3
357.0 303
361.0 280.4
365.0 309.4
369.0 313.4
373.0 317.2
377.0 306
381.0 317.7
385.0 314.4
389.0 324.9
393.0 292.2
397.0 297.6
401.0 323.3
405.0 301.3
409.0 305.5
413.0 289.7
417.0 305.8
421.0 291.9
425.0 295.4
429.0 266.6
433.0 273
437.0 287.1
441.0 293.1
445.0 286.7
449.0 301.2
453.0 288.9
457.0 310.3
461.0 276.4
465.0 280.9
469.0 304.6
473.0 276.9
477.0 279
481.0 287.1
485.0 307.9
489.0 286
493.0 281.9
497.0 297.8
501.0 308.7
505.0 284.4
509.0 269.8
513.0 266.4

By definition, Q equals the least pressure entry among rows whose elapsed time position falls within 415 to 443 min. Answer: 266.6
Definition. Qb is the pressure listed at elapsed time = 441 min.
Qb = 293.1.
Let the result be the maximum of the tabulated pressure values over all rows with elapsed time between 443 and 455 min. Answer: 301.2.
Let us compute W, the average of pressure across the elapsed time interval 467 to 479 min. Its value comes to 287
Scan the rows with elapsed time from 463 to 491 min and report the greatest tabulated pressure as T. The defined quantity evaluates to 307.9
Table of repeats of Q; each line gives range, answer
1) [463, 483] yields 276.9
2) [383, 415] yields 289.7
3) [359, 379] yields 280.4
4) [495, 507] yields 284.4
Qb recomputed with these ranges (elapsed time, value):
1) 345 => 292.8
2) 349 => 319.5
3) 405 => 301.3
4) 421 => 291.9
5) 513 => 266.4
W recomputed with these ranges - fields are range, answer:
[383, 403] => 310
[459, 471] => 287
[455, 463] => 293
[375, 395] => 311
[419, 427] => 294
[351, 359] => 302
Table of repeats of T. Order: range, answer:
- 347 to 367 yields 319.5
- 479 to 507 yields 308.7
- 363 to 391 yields 324.9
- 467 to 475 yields 304.6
